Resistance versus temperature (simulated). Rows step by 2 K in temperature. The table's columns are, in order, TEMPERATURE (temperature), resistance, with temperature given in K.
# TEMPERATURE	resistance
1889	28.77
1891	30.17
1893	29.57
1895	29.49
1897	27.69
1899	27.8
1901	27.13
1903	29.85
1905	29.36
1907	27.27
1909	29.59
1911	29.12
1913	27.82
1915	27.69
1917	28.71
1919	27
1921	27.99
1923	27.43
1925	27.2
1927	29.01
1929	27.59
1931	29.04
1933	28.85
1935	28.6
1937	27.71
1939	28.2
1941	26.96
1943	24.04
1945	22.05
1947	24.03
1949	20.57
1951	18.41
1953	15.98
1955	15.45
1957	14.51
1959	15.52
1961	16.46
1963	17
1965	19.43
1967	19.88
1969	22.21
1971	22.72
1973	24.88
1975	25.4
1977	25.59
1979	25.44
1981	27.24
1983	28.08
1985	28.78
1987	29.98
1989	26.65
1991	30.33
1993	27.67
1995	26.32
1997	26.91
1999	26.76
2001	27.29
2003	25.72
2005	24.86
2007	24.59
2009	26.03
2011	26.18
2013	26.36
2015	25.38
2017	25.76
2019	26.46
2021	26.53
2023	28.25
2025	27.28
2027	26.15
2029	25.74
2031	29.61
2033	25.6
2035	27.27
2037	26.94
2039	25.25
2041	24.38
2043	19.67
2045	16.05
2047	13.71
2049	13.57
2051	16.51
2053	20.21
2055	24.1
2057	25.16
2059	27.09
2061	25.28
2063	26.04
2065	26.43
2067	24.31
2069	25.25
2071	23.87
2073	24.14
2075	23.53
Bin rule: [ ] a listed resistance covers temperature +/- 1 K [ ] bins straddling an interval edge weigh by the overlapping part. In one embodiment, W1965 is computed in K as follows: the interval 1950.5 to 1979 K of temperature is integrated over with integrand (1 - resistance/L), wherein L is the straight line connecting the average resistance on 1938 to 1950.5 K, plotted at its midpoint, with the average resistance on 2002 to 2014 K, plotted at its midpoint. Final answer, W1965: 5.6 K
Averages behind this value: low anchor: 24.1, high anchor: 25.6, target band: 19.8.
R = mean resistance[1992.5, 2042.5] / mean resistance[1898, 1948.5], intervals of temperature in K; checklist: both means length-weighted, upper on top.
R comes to 1.0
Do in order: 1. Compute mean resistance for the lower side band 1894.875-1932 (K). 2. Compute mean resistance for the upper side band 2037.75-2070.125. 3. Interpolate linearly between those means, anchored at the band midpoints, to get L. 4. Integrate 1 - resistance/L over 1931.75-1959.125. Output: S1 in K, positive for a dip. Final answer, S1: 4.5 K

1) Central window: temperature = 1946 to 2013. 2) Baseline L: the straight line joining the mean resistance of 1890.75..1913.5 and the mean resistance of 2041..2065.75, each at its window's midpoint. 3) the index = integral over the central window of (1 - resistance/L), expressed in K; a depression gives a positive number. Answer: 3.1 K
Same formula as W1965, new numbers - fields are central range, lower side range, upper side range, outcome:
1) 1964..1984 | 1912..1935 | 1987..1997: 2.75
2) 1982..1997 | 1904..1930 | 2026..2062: -1.80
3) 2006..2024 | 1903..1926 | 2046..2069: -1.67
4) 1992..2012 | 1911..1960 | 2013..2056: -1.89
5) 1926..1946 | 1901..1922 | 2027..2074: 0.22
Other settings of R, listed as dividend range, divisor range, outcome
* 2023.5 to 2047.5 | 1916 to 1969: 1.04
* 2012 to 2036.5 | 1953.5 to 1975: 1.40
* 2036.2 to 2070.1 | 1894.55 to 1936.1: 0.79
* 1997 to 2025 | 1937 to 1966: 1.30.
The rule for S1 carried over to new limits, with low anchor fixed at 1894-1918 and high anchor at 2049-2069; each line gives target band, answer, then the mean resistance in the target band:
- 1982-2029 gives -3.1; 26.9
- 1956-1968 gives 4.3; 17.1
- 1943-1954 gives 2.7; 20.6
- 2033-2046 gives 0.4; 23.4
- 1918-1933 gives -0.1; 28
